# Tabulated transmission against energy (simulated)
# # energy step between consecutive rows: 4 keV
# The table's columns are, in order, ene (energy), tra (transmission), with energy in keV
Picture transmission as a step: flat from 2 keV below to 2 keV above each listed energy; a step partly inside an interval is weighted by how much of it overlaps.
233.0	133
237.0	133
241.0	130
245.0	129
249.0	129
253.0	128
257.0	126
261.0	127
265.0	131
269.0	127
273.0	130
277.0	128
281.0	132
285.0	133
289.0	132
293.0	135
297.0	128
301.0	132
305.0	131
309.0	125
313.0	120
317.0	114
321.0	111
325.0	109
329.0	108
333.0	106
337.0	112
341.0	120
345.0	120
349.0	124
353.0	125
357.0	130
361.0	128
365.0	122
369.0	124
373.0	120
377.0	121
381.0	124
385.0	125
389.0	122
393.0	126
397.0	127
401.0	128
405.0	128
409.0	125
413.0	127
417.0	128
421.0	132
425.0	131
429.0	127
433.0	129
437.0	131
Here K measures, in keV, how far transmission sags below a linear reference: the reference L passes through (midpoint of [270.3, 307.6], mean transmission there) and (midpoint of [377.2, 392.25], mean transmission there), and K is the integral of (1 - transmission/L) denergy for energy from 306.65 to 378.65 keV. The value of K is 4.5 keV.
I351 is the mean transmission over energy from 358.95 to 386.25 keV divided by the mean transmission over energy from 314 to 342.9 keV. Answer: 1.1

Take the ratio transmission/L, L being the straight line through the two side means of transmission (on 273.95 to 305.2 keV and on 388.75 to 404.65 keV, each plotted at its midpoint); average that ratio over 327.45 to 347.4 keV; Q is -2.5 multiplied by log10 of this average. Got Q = 0.14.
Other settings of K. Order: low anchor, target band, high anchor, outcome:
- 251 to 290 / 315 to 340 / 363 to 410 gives 3.24 keV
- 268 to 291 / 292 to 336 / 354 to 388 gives 3.02 keV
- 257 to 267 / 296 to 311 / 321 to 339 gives -1.61 keV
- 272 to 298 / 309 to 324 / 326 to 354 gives 0.81 keV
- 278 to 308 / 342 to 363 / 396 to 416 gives 0.65 keV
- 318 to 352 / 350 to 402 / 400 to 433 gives -1.51 keV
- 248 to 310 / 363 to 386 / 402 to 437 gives 1.13 keV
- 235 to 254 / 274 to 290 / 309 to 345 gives -1.13 keV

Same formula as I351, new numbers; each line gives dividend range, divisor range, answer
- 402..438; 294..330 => 1.07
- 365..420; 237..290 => 0.97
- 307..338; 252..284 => 0.88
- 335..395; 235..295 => 0.95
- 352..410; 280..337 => 1.02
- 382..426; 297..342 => 1.08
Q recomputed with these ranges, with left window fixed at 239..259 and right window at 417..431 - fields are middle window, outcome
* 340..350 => 0.069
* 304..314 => 0.030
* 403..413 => 0.025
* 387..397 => 0.042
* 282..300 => -0.027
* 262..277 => -0.004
